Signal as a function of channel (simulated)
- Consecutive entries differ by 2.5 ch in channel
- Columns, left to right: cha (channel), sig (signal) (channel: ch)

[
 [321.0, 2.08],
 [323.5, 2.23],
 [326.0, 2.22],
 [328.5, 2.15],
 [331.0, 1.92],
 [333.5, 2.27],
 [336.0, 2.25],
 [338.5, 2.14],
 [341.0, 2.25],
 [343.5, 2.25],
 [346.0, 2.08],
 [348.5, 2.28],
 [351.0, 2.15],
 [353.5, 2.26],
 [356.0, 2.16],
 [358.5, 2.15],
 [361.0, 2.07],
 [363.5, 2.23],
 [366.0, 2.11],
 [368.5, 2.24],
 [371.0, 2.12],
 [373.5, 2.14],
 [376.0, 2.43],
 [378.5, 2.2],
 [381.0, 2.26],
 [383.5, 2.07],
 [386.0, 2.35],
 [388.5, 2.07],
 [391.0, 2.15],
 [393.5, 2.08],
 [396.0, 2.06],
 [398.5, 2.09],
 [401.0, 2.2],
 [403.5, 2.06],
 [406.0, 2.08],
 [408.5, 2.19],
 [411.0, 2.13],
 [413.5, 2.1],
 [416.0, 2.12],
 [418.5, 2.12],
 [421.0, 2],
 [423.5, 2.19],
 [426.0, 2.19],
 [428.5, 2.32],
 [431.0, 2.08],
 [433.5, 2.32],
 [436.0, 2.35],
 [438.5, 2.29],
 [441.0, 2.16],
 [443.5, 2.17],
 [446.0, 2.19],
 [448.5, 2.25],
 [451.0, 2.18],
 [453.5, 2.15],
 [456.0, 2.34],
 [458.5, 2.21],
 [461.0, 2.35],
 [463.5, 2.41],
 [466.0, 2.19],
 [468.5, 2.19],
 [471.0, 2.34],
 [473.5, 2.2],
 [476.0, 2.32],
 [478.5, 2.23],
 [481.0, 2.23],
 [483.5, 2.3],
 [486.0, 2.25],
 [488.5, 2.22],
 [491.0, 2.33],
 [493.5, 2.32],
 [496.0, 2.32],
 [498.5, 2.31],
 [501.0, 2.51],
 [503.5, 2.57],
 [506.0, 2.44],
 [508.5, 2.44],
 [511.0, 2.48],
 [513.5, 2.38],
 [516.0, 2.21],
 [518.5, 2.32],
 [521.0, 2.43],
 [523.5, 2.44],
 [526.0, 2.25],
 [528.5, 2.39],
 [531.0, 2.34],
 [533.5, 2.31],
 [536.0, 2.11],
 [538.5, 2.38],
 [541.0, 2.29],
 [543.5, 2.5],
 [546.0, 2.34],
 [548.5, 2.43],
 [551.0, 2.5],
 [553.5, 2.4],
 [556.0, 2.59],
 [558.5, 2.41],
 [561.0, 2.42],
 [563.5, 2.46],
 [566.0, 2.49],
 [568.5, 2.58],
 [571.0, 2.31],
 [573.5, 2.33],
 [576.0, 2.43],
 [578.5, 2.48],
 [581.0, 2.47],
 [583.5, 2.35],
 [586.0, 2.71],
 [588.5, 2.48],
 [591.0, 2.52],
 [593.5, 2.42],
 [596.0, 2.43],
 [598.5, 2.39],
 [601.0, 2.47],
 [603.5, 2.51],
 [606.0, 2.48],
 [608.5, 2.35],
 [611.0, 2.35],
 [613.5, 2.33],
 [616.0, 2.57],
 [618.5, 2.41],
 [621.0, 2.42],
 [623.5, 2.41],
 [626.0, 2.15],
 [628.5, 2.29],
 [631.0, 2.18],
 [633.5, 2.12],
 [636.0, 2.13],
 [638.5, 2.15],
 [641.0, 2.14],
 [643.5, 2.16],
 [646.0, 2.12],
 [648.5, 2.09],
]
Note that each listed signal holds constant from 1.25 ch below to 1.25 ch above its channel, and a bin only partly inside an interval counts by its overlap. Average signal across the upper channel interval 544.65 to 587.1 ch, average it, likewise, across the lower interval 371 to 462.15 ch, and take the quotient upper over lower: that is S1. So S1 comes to 1.12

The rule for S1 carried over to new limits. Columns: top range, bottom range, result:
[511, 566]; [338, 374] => 1.09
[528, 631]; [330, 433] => 1.12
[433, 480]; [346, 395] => 1.03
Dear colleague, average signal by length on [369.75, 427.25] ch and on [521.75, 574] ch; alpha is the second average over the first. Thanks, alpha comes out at 1.1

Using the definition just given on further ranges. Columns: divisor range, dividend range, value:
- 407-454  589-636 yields 1.09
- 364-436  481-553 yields 1.09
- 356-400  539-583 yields 1.12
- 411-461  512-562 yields 1.08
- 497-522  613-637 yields 0.96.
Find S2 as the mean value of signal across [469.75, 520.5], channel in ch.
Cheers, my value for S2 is 2.34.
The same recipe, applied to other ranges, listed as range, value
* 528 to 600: 2.42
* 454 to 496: 2.28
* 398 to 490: 2.21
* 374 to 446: 2.17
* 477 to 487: 2.25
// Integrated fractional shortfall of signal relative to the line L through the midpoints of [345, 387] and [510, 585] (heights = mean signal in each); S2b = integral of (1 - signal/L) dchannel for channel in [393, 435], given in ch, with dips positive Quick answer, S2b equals 2.0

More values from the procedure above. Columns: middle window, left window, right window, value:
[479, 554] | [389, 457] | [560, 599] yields -0.54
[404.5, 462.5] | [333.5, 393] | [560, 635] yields 1.60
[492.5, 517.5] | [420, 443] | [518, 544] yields -1.01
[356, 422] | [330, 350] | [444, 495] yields 1.90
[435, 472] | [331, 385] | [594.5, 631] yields 0.24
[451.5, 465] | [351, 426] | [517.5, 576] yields -0.15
